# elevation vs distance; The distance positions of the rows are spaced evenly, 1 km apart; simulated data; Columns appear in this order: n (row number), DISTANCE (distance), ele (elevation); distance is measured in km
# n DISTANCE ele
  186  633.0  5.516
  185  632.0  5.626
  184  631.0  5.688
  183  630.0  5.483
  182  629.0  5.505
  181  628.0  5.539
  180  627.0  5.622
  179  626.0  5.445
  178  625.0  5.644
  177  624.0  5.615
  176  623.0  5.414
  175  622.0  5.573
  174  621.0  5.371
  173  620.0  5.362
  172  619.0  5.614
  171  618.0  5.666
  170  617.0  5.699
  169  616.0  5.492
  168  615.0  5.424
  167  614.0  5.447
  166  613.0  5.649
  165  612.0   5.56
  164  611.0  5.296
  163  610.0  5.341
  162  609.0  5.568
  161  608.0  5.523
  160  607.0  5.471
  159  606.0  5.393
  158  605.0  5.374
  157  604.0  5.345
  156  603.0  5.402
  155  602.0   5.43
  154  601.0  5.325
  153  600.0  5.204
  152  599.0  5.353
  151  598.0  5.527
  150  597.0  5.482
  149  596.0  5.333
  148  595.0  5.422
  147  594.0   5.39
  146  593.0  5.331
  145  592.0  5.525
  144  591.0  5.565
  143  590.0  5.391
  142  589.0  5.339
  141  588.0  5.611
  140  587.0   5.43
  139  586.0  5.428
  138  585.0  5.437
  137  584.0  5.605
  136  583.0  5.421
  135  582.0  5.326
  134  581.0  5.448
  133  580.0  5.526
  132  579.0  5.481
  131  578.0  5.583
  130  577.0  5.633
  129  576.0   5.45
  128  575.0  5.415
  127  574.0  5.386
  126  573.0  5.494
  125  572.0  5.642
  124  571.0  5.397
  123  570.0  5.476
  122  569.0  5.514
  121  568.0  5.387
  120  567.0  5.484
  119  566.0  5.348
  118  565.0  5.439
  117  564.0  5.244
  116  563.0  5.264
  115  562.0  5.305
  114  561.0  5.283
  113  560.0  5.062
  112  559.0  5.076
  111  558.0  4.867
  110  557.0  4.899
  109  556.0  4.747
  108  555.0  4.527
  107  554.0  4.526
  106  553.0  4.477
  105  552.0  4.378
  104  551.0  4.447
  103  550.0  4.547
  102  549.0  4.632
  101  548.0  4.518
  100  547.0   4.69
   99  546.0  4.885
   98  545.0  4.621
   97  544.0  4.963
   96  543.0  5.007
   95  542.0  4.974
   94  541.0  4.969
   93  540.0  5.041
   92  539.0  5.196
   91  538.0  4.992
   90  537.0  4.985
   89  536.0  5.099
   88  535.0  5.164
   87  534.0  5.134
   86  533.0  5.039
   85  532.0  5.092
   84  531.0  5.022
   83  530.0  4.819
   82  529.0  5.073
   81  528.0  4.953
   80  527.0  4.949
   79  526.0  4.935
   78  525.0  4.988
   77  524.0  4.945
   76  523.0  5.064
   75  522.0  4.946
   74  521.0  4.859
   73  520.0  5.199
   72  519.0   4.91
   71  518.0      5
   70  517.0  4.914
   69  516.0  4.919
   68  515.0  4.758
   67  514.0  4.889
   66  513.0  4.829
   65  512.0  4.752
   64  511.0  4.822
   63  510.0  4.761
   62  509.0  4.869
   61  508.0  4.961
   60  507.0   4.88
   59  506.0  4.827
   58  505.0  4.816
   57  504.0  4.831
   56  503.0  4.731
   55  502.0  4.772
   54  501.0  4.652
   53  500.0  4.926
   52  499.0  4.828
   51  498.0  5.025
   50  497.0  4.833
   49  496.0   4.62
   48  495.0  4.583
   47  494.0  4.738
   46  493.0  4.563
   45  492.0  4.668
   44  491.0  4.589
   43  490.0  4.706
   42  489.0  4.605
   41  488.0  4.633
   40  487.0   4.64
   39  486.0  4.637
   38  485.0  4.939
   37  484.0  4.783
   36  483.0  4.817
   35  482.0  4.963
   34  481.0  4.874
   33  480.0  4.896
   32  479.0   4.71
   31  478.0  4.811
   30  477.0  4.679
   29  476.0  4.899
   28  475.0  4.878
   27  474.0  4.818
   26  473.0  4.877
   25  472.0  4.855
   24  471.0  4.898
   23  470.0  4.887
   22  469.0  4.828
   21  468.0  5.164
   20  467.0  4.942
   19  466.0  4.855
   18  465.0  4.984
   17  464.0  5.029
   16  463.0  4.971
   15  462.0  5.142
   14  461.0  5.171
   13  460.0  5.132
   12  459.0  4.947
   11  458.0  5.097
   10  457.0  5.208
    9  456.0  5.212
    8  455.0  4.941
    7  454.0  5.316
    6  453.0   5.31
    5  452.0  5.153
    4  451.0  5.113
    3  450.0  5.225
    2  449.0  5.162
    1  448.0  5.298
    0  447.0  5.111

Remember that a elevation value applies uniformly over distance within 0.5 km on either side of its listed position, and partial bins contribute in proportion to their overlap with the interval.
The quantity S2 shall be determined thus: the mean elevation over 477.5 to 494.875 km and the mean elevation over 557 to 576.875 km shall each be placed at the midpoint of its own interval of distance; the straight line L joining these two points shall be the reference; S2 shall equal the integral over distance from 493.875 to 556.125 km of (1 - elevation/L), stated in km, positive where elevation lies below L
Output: 2.0 km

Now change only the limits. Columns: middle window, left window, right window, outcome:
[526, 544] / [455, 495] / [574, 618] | 0.5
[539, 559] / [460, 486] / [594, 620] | 1.8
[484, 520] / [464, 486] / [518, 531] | 1.0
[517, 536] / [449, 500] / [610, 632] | 0.4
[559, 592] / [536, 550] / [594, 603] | -1.6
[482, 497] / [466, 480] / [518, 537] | 0.7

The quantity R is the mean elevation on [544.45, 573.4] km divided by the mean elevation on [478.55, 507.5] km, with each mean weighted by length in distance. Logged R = 1.1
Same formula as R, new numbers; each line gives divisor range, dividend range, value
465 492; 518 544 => 1.04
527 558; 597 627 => 1.13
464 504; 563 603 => 1.13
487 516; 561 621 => 1.14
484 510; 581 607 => 1.14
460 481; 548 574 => 1.03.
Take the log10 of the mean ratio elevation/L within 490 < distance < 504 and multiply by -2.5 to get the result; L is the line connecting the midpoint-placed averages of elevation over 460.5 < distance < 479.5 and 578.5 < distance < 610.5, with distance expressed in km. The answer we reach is 0.06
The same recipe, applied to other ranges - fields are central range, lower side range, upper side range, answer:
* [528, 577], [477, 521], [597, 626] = 0.02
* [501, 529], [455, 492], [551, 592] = 0.04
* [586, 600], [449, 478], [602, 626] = 0.00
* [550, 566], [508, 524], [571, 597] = 0.07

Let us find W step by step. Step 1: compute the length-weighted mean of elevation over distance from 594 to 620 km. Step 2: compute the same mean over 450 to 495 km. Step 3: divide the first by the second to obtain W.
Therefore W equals 1.11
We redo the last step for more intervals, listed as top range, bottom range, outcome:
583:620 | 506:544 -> 1.10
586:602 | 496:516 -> 1.12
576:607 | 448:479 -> 1.08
